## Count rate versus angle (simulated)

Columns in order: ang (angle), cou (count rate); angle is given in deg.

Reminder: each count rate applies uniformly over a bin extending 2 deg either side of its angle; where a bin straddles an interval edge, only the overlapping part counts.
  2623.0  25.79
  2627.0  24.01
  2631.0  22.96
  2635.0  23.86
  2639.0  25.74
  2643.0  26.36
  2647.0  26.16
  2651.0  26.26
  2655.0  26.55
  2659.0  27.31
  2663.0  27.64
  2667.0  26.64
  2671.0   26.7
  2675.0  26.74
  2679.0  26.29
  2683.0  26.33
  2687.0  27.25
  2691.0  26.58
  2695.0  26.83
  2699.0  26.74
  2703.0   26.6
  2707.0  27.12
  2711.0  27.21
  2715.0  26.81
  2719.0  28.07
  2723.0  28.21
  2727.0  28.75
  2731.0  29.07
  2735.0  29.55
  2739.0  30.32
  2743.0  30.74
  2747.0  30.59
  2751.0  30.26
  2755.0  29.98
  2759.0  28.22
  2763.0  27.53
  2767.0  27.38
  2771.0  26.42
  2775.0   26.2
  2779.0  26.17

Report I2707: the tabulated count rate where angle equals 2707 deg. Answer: 27.12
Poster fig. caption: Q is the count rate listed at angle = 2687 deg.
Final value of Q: 27.25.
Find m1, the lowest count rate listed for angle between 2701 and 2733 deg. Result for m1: 26.6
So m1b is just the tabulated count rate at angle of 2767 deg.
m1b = 27.38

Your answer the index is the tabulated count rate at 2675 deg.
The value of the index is 26.74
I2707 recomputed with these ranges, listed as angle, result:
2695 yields 26.83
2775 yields 26.2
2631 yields 22.96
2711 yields 27.21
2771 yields 26.42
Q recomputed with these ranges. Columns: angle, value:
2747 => 30.59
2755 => 29.98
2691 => 26.58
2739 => 30.32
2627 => 24.01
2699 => 26.74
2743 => 30.74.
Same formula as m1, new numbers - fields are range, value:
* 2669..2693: 26.29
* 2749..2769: 27.38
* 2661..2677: 26.64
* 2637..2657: 25.74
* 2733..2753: 29.55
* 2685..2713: 26.58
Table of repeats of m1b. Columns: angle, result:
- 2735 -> 29.55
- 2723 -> 28.21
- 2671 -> 26.7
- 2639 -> 25.74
